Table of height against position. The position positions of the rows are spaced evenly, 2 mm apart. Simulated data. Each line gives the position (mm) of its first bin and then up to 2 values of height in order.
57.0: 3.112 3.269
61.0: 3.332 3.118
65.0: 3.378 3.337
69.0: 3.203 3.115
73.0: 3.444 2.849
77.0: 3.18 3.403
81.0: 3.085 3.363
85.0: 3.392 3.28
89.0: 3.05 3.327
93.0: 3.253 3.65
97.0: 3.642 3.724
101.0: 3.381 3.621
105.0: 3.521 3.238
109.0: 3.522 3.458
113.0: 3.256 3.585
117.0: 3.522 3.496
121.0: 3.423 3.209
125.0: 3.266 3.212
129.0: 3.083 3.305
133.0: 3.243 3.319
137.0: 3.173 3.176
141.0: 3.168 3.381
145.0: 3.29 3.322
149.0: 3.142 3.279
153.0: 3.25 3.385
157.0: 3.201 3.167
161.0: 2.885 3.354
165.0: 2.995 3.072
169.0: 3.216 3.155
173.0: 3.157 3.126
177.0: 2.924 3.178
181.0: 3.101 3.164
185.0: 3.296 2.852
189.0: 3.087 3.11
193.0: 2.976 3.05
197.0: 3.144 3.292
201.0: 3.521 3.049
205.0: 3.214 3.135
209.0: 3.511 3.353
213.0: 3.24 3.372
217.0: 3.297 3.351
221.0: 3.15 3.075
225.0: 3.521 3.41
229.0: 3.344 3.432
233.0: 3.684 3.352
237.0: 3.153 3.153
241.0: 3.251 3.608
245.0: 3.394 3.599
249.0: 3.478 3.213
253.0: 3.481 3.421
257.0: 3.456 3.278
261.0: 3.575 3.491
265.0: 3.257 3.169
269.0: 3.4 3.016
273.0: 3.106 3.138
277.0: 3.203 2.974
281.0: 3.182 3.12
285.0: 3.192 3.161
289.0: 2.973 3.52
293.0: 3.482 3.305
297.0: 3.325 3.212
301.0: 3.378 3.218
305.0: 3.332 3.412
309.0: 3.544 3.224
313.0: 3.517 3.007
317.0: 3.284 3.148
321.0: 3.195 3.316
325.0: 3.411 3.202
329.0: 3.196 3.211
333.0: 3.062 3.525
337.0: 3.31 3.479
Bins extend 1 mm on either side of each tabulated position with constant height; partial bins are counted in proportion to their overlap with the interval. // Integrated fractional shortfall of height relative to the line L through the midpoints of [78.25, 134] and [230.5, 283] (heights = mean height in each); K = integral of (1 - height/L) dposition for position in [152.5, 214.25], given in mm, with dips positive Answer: 3.3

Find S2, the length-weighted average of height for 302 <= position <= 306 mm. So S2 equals 3.27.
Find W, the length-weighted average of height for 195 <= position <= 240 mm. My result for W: 3.3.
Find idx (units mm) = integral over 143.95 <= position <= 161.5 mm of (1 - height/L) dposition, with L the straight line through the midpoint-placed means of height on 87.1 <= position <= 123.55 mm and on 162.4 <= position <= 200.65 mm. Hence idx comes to 0.1 mm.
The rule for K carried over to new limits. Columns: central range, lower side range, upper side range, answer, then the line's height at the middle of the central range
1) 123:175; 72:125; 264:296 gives 1.91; 3.33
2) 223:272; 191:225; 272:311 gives -1.97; 3.24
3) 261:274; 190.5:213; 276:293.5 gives -0.28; 3.2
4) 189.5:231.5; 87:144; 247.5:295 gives 0.64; 3.31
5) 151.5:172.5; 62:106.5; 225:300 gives 0.97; 3.32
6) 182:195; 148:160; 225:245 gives 0.87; 3.3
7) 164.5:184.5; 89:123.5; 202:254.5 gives 1.61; 3.39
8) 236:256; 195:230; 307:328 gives -0.53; 3.29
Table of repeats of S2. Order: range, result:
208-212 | 3.43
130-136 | 3.29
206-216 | 3.32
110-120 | 3.46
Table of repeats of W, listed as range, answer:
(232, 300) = 3.3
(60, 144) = 3.33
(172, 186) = 3.14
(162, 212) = 3.16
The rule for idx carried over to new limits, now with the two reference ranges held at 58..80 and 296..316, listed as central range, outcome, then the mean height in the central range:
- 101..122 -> -1.34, 3.46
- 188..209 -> 0.68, 3.17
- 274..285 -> 0.59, 3.13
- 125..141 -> 0.22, 3.22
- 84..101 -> -0.87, 3.41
